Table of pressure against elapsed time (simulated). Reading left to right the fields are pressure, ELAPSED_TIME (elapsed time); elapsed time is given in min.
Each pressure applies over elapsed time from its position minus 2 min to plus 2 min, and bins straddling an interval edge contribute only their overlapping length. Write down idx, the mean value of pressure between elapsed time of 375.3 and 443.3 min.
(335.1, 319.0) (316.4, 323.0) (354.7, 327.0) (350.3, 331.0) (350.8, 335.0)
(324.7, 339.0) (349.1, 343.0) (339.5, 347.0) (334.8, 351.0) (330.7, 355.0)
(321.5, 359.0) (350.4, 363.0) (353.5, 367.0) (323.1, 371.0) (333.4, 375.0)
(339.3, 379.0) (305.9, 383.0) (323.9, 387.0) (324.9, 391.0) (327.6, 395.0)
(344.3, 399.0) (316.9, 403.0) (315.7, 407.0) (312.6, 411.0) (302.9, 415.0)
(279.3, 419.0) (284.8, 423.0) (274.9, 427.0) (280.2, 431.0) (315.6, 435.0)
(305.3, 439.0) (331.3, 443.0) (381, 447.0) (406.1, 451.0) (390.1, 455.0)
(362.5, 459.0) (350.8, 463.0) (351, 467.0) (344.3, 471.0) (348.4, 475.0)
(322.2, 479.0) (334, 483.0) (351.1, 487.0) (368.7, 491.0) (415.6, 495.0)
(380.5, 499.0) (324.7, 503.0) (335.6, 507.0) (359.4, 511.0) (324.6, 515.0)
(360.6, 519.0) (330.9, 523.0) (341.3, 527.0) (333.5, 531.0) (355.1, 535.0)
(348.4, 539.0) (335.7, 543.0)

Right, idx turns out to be 311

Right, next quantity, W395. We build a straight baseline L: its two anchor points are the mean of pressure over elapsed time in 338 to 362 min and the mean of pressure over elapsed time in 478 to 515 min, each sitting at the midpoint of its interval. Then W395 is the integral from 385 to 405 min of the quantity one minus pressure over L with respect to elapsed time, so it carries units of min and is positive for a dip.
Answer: 0.8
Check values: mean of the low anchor 334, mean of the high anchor 354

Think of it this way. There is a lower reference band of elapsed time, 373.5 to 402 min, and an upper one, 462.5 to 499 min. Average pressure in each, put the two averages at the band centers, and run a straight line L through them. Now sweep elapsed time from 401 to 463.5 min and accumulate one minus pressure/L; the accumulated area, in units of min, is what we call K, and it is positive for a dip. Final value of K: 3.0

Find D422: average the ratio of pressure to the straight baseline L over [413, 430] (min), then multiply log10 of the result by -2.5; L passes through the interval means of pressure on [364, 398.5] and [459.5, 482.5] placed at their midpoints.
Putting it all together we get 0.18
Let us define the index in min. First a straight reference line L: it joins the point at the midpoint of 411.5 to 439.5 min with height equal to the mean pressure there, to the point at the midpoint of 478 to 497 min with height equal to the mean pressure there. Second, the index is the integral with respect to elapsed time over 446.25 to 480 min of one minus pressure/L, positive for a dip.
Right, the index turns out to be -3.0 min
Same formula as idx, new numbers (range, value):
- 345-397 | 331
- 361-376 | 341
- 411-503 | 339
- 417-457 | 325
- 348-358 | 332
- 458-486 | 344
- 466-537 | 349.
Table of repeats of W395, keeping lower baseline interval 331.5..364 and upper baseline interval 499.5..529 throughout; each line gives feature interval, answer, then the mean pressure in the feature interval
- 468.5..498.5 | -1.33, 356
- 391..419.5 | 1.88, 317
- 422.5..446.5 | 2.48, 305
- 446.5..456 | -1.51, 394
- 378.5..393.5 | 0.74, 322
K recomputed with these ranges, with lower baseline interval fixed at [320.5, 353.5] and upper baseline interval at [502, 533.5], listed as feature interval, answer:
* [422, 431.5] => 1.69 min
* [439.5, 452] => -0.82 min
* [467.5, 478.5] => -0.13 min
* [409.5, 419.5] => 1.16 min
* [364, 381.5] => 0.13 min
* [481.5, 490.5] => -0.21 min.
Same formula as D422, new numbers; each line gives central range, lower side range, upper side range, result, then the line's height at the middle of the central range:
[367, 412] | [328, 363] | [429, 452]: 0.035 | 336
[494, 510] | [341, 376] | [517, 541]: -0.052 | 344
